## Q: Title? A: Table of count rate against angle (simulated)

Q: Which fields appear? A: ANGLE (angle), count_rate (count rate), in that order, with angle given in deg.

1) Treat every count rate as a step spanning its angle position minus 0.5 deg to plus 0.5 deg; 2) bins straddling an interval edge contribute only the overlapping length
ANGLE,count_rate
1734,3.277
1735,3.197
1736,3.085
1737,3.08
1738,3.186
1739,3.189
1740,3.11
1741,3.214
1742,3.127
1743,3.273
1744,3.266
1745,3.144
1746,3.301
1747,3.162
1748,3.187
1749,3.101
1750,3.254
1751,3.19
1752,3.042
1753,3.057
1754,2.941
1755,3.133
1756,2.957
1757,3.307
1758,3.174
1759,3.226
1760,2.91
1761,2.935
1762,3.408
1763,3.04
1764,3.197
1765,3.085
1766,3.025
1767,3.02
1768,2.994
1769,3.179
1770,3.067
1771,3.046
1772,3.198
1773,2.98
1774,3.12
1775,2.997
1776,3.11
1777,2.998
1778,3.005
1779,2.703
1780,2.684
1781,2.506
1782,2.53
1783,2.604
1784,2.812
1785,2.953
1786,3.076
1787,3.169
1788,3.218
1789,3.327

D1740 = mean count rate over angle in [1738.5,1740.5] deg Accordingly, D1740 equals 3.15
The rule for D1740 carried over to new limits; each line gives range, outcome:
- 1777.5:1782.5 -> 2.69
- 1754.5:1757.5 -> 3.13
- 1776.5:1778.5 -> 3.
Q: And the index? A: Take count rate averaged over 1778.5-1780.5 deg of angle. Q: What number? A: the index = 2.69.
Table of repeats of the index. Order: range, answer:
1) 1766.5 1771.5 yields 3.06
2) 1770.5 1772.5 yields 3.12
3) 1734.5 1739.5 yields 3.15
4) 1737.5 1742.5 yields 3.17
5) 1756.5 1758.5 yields 3.24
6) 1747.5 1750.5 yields 3.18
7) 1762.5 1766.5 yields 3.09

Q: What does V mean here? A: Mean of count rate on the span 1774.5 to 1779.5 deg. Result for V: 2.96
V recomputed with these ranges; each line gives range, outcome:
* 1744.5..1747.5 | 3.2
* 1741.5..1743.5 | 3.2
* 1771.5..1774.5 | 3.1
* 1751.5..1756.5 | 3.03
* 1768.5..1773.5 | 3.09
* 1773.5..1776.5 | 3.08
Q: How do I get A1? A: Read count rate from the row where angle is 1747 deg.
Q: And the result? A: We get 3.162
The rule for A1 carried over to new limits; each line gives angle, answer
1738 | 3.186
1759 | 3.226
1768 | 2.994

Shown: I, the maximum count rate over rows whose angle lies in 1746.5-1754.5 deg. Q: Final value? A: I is 3.254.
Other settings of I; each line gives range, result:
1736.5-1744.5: 3.273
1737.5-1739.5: 3.189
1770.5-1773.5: 3.198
